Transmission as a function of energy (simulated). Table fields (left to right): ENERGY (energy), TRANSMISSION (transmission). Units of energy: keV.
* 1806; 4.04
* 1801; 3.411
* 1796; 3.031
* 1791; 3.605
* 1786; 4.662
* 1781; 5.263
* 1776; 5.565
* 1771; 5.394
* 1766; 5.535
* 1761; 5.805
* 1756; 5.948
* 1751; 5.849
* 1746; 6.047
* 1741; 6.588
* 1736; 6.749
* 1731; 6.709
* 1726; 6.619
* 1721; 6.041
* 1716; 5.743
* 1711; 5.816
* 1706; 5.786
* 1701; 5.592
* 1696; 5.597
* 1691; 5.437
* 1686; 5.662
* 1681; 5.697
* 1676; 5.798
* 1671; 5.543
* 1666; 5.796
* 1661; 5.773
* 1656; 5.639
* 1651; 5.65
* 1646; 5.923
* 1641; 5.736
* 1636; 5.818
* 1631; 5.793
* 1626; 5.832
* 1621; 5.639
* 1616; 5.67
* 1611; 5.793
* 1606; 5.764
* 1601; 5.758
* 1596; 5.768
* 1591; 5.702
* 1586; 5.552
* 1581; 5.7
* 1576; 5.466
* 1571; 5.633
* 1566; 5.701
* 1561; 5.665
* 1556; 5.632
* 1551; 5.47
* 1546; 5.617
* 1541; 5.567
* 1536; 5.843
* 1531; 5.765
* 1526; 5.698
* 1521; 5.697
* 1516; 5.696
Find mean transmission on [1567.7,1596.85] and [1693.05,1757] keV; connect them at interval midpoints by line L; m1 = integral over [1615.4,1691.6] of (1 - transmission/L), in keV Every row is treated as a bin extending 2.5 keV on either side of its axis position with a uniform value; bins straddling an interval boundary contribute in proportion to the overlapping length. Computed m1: 1.7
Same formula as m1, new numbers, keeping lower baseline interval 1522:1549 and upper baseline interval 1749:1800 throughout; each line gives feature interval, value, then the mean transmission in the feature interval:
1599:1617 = -0.9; 5.75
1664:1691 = -2.0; 5.67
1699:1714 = -1.5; 5.74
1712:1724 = -1.7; 5.91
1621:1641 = -1.3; 5.78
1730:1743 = -4.0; 6.68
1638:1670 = -2.3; 5.74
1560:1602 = -0.7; 5.66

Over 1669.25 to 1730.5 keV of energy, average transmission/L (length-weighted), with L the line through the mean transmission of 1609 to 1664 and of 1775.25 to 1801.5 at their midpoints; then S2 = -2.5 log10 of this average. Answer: -0.141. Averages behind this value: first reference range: 5.75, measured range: 5.81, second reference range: 4.23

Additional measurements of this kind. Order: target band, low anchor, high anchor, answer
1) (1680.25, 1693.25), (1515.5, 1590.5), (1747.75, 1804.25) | -0.08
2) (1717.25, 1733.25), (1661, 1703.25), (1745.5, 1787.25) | -0.14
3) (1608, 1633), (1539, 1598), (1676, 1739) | 0.00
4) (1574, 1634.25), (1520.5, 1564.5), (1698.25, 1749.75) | 0.02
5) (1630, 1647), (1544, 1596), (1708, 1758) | 0.01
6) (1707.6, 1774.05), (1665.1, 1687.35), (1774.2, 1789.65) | -0.15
